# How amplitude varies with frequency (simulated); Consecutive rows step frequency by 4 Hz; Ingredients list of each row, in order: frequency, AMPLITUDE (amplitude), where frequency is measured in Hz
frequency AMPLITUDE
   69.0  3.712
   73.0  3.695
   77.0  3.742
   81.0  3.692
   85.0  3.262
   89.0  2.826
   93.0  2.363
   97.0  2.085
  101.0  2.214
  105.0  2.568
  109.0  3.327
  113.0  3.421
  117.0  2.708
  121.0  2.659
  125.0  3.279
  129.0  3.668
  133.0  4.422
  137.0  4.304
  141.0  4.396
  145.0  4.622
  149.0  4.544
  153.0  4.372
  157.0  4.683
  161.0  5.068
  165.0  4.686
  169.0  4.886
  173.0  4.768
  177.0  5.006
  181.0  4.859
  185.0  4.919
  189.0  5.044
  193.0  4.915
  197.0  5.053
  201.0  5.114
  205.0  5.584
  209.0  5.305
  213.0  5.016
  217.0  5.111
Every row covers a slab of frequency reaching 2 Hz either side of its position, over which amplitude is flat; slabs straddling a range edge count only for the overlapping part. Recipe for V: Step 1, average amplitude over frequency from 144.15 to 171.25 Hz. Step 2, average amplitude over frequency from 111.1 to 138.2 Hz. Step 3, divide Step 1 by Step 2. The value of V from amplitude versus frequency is 1.4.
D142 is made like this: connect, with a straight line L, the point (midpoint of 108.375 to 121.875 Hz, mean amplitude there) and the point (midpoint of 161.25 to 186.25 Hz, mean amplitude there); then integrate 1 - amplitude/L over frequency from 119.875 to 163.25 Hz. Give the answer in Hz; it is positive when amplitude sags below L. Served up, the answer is -3.9 Hz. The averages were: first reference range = 3.03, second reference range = 4.87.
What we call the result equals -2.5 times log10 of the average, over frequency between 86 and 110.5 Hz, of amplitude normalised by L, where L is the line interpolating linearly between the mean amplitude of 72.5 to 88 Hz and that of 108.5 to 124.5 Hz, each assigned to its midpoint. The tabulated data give 0.26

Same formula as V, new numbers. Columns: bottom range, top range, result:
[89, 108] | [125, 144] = 1.71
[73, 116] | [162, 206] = 1.67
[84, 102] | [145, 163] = 1.84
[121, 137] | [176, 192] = 1.33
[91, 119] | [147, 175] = 1.77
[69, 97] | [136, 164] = 1.43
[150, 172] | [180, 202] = 1.05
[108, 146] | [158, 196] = 1.34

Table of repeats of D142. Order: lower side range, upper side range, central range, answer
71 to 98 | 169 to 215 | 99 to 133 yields 5.9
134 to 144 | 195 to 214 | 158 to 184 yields -0.4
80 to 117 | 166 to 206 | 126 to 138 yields -1.2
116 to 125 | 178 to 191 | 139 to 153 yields -3.2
